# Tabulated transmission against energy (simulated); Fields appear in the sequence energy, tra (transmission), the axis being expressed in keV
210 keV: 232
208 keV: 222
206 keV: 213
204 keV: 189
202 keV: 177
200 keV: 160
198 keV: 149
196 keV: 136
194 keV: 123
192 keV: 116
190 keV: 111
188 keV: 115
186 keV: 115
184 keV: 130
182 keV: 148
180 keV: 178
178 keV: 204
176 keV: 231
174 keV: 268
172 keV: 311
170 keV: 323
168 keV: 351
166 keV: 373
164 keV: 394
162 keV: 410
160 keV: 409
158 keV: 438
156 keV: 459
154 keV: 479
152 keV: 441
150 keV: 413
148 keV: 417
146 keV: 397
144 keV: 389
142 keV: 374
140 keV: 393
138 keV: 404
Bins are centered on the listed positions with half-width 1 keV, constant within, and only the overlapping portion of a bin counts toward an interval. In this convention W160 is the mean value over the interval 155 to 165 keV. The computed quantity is 422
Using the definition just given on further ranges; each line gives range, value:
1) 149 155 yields 444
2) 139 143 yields 384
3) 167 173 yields 328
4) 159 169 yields 387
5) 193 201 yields 142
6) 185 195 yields 116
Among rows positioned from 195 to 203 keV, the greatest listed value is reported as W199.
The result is 177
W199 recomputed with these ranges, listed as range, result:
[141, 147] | 397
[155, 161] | 459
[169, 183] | 323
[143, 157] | 479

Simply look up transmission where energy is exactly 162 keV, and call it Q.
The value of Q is 410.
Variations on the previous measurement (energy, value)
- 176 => 231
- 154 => 479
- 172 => 311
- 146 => 397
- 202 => 177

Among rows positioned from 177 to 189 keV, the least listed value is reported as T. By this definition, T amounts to 115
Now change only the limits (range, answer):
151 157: 441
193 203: 123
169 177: 231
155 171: 323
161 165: 394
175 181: 178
